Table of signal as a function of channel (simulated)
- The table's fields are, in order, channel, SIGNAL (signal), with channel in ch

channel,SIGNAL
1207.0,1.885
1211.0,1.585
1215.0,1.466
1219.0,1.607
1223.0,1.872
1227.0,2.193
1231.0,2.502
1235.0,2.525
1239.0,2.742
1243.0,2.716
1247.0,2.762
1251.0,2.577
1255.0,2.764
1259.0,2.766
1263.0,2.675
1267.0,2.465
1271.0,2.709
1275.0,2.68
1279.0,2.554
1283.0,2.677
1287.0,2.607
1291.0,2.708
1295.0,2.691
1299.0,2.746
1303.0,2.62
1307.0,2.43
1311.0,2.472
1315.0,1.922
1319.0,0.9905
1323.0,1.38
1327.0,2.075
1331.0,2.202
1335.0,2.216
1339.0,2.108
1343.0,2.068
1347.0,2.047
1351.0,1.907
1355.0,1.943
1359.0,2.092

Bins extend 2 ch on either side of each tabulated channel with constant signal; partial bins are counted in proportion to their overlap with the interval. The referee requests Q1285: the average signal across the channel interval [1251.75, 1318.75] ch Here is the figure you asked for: 2.55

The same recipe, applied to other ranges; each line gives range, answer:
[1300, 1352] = 2.05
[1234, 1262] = 2.7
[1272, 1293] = 2.65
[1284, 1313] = 2.61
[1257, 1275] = 2.66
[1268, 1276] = 2.67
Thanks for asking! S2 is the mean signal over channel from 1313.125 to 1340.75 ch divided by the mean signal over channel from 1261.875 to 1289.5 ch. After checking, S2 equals 0.70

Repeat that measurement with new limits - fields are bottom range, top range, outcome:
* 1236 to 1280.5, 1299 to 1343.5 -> 0.78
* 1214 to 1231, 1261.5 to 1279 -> 1.39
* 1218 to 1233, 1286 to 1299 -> 1.30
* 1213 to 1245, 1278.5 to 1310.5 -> 1.19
